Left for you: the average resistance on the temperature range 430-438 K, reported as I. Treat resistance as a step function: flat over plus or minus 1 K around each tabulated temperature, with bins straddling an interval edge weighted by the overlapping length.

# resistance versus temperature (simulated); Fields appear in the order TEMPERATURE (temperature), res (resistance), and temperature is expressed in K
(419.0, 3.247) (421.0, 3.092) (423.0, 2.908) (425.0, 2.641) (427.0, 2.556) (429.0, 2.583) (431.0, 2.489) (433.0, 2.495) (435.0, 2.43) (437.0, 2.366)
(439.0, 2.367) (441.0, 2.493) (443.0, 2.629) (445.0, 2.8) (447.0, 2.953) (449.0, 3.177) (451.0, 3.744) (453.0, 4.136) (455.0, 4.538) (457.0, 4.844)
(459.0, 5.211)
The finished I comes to 2.45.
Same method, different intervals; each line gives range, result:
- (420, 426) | 2.88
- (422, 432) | 2.64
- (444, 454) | 3.36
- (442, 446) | 2.71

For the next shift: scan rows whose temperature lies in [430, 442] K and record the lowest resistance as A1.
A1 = 2.366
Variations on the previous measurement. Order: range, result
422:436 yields 2.43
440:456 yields 2.493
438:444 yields 2.367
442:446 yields 2.629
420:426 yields 2.641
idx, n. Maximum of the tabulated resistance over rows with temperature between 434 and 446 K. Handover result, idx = 2.8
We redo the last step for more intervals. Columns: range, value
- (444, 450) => 3.177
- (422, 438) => 2.908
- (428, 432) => 2.583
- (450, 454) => 4.136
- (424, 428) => 2.641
